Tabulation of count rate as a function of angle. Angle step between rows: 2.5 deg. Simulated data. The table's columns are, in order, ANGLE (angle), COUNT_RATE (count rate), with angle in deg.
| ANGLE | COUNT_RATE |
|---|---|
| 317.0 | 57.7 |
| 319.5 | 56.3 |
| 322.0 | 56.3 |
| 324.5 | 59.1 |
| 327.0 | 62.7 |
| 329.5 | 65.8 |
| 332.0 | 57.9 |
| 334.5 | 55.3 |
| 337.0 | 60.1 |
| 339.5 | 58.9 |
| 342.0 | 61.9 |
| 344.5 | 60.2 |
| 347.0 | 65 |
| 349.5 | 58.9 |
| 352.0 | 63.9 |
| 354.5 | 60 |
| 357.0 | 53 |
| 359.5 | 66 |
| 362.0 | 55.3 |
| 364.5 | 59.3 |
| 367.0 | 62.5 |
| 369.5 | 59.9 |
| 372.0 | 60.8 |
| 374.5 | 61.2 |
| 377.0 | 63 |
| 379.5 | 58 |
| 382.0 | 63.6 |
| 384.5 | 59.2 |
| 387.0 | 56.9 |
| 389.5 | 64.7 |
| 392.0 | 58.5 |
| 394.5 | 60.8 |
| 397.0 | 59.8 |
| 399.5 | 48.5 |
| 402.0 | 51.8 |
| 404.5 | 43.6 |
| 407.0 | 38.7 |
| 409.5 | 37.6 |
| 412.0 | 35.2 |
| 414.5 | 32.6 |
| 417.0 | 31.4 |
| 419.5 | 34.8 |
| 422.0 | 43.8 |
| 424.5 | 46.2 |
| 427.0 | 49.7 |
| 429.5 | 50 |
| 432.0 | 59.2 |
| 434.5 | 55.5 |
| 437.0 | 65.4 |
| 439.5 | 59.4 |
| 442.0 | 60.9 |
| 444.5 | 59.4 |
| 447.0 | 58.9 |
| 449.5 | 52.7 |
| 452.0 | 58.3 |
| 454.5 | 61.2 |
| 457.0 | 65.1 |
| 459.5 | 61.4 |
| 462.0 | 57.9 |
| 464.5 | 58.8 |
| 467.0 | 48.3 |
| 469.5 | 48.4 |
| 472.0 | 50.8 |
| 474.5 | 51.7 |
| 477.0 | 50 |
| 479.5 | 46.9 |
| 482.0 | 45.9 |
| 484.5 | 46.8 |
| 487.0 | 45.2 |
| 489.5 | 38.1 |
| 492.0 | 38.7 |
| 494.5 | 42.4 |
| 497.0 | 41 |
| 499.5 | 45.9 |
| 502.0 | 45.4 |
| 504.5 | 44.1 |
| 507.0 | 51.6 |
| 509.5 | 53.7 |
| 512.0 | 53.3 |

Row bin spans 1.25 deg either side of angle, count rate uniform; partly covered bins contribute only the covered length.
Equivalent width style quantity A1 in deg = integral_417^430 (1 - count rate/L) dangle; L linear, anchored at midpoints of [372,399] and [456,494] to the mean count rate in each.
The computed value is 2.92 deg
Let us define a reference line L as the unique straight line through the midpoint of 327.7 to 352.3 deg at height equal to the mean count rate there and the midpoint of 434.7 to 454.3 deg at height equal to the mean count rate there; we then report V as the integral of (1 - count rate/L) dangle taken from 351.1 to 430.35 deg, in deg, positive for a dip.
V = 9.5 deg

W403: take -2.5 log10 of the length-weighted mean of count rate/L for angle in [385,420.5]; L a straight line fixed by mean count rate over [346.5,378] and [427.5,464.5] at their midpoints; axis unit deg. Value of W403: 0.26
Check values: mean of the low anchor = 60.6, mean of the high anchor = 58.8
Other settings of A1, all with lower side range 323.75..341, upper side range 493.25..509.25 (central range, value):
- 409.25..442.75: 2.9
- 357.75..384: -1.9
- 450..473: -3.6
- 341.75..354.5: -0.7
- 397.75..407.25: 1.2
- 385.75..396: -1.0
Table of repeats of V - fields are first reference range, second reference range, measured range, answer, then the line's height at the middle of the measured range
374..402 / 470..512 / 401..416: 4.52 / 56.6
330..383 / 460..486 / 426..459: -3.11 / 53.3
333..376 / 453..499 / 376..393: -0.87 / 57.6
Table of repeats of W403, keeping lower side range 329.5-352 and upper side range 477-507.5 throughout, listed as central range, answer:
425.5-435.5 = -0.05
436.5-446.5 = -0.22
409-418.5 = 0.48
